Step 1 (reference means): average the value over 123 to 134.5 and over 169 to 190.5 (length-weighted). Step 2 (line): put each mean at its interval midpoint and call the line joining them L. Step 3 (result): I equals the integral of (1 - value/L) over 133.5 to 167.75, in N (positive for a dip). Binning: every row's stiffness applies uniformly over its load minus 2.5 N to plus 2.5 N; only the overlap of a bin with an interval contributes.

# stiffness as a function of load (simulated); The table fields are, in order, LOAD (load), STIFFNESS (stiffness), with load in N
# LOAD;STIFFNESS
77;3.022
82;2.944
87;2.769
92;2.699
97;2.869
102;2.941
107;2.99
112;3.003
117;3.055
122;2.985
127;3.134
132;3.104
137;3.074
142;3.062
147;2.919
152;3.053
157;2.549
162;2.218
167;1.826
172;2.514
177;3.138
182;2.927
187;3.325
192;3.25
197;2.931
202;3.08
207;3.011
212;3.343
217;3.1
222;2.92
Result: 3.6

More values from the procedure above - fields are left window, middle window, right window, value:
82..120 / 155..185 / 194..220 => 4.83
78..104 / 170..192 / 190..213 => 0.31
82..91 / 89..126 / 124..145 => -0.13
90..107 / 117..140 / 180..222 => -1.07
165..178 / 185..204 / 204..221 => -2.17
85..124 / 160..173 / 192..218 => 3.80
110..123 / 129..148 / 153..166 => -2.49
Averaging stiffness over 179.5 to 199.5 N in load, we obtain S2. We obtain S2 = 3.11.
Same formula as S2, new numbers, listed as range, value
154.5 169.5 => 2.2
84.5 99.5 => 2.78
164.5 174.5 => 2.17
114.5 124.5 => 3.02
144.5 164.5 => 2.68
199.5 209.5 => 3.05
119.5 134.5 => 3.07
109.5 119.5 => 3.03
